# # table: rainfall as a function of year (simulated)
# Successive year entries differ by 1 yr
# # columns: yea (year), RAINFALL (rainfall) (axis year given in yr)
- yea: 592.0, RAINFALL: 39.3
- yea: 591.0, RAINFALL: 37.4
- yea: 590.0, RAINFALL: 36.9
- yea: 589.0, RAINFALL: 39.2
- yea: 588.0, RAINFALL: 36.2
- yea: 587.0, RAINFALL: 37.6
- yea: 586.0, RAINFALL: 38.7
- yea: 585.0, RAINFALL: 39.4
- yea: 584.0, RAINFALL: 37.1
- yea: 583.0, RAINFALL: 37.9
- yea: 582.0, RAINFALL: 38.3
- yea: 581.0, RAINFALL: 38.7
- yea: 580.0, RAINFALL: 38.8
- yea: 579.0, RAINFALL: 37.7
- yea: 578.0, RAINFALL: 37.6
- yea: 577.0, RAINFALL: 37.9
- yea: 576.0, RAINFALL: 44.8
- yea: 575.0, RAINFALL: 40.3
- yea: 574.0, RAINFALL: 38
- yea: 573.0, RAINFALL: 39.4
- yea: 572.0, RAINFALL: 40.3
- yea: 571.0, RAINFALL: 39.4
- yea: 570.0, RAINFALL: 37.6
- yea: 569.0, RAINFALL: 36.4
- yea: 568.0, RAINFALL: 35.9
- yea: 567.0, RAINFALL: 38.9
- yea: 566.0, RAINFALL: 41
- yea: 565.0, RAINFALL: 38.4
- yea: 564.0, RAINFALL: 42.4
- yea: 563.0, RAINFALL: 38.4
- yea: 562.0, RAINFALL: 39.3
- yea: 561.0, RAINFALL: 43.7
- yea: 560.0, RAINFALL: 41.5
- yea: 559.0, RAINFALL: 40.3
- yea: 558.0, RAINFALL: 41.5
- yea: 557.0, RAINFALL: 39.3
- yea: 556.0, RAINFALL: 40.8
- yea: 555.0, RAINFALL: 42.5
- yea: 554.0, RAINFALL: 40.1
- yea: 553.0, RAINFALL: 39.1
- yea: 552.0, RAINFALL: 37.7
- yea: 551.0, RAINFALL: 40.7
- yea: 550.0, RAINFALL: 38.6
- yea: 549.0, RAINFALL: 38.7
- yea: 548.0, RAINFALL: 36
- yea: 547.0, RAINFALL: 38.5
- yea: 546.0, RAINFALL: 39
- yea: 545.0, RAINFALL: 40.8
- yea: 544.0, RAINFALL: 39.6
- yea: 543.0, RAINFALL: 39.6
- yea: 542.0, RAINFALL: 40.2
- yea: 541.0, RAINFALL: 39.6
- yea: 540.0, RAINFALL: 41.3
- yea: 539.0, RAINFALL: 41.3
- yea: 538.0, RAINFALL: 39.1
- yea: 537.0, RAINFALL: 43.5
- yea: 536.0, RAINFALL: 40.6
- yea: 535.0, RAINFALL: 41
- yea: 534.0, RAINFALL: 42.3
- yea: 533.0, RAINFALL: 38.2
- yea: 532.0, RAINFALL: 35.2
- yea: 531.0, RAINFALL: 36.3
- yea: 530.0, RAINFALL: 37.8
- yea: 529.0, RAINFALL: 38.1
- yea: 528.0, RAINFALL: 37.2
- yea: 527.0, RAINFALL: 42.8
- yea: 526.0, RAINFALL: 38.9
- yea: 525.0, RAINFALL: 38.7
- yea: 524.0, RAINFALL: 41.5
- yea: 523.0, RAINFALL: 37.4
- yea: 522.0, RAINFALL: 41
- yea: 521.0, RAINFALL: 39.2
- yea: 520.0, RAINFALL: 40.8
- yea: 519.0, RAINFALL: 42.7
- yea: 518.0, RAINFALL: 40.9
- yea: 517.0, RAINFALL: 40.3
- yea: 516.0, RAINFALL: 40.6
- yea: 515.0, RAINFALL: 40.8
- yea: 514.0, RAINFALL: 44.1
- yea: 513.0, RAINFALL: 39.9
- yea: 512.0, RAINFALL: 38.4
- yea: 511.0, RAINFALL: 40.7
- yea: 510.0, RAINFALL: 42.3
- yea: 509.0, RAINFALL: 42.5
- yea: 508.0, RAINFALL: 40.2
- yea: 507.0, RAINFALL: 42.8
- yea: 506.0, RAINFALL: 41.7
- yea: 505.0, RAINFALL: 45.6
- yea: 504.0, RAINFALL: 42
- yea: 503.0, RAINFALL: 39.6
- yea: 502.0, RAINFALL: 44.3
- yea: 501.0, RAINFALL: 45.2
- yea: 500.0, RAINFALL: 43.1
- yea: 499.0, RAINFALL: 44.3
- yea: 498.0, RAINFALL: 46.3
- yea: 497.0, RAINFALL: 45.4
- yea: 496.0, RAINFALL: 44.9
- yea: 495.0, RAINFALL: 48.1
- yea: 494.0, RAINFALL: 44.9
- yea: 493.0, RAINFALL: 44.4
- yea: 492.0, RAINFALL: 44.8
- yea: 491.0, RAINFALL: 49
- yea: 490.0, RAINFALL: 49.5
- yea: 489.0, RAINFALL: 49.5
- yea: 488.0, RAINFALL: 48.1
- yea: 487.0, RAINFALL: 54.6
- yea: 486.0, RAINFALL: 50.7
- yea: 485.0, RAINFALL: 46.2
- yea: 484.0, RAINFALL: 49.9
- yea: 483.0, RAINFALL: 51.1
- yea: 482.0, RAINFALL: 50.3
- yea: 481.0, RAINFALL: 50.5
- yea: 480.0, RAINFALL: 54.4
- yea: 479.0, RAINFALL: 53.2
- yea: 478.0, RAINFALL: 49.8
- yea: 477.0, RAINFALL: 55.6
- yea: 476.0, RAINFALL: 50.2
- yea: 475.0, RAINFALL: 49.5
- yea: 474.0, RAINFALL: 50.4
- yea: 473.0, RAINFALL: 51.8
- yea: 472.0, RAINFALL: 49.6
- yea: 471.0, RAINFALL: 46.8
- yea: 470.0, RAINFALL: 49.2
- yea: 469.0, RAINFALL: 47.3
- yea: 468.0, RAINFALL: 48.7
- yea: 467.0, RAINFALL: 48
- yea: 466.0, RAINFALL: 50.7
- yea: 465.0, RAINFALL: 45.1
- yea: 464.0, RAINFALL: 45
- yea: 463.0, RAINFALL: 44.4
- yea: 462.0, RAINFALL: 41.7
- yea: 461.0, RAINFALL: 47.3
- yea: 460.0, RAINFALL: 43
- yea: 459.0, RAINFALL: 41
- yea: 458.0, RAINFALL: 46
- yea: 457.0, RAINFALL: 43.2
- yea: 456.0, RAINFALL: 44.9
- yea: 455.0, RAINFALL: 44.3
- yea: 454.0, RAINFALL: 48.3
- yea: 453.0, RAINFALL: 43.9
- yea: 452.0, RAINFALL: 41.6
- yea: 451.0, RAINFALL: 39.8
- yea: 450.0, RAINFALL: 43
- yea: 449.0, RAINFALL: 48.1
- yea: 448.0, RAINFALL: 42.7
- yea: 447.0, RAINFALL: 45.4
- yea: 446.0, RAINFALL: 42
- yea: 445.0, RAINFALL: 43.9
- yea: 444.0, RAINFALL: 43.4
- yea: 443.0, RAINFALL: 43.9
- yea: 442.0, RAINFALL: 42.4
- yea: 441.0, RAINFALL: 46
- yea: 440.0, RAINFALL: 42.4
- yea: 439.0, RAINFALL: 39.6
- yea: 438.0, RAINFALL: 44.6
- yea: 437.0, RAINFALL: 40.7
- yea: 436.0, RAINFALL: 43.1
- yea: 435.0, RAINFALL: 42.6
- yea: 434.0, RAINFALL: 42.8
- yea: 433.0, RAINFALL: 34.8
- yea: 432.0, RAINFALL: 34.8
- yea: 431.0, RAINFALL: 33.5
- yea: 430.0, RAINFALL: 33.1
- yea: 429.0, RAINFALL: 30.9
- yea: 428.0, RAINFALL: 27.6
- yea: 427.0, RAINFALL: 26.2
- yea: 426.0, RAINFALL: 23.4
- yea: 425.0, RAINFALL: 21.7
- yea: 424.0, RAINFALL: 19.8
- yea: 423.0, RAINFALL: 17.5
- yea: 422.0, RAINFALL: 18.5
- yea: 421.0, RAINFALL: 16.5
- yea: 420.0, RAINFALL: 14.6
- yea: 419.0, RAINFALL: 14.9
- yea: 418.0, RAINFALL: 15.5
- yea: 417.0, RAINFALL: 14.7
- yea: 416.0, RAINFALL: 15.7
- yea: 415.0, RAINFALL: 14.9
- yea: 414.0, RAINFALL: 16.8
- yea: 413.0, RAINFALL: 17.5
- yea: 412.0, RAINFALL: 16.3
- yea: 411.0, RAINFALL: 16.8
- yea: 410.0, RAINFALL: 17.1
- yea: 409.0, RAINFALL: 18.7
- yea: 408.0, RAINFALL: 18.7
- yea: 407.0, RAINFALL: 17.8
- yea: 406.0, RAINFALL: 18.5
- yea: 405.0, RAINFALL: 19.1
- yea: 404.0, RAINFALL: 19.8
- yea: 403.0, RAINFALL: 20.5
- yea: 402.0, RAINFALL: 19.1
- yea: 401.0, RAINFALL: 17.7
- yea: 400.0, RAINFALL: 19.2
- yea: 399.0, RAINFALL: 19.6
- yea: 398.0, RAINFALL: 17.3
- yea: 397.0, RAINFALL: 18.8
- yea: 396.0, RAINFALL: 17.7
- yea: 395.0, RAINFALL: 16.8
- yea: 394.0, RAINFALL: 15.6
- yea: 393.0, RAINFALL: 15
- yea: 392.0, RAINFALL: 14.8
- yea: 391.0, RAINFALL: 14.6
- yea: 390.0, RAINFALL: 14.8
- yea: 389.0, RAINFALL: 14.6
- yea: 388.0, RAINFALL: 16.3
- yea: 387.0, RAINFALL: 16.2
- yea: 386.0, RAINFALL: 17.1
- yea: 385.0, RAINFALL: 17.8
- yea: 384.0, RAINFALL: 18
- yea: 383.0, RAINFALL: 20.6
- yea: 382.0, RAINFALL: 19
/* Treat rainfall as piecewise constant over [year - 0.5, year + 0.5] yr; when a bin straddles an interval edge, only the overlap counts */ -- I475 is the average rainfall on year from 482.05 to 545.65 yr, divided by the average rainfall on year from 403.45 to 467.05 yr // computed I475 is 1.29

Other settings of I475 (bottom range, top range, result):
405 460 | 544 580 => 1.24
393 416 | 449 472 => 2.54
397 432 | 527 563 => 2.00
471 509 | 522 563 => 0.84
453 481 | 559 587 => 0.82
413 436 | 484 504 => 1.90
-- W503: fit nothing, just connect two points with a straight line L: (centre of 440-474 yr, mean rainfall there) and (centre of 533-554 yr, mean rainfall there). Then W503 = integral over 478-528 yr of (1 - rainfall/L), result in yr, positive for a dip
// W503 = -2.4 yr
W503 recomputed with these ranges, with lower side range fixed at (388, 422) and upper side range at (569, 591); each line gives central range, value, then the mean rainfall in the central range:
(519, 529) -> -2.57 yr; 39.8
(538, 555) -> -2.51 yr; 39.5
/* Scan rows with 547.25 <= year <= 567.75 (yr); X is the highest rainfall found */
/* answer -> 43.7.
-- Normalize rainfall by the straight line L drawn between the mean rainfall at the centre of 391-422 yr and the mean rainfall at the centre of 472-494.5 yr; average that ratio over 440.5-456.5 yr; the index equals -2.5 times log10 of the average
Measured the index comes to -0.248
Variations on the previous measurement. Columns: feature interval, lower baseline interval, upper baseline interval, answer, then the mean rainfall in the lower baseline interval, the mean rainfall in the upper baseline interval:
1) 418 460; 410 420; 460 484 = -0.203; 15.9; 49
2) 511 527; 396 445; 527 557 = -0.100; 25.7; 39.5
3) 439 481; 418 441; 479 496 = -0.158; 30.2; 49.1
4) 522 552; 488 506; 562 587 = 0.069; 45.3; 38.9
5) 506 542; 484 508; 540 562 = 0.067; 45.8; 39.9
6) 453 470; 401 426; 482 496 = -0.222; 17.7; 48.5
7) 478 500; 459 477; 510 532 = -0.091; 47.6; 39.9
